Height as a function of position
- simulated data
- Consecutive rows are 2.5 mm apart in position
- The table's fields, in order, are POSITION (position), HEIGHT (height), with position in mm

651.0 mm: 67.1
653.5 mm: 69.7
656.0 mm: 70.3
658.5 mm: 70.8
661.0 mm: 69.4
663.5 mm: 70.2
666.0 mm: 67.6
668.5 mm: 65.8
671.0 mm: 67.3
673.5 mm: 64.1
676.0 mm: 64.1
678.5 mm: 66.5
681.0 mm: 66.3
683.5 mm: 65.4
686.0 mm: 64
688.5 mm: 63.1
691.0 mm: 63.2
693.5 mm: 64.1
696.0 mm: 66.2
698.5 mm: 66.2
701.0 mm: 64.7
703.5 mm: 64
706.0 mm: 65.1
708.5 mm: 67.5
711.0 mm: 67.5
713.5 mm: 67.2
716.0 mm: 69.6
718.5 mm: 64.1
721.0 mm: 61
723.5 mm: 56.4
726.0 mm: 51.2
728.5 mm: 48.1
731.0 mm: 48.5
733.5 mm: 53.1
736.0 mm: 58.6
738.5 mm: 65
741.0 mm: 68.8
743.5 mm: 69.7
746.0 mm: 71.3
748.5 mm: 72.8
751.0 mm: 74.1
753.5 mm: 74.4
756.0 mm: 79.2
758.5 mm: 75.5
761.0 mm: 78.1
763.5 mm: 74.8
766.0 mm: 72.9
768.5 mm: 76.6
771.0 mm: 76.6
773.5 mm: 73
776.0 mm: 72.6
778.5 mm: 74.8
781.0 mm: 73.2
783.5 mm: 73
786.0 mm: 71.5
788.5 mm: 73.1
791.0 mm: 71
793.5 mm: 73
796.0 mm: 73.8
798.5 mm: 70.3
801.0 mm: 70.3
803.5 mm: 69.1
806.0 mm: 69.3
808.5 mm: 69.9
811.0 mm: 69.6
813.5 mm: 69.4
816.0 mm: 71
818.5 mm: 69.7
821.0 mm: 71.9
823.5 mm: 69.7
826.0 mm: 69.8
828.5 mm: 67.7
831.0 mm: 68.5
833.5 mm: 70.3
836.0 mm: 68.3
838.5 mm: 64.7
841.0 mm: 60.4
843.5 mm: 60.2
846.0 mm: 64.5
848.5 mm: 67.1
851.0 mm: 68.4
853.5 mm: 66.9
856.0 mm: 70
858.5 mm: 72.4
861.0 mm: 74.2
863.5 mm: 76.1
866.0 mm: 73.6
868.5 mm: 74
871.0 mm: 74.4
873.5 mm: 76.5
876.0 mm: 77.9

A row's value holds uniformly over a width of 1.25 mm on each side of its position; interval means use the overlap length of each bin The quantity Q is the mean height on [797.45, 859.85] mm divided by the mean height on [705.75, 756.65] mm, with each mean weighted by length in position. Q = 1.1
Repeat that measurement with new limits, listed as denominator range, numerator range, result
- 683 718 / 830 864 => 1.03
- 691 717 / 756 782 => 1.14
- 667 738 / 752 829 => 1.16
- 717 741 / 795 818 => 1.23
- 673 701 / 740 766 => 1.14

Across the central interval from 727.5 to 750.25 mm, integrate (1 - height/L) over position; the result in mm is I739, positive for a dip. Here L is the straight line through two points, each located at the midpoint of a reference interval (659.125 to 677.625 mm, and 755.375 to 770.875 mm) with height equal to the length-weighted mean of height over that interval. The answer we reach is 3.6 mm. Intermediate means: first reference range 67.1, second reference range 76.1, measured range 62.2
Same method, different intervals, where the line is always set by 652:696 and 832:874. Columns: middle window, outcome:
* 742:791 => -4.3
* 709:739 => 3.6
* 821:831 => -0.1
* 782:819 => -1.3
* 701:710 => 0.2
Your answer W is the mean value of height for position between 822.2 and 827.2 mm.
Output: 69.8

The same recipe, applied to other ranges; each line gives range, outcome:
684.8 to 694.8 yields 63.6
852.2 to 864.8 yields 71.9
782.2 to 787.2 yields 72.3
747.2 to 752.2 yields 73.4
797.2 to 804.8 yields 69.9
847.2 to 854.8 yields 67.5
